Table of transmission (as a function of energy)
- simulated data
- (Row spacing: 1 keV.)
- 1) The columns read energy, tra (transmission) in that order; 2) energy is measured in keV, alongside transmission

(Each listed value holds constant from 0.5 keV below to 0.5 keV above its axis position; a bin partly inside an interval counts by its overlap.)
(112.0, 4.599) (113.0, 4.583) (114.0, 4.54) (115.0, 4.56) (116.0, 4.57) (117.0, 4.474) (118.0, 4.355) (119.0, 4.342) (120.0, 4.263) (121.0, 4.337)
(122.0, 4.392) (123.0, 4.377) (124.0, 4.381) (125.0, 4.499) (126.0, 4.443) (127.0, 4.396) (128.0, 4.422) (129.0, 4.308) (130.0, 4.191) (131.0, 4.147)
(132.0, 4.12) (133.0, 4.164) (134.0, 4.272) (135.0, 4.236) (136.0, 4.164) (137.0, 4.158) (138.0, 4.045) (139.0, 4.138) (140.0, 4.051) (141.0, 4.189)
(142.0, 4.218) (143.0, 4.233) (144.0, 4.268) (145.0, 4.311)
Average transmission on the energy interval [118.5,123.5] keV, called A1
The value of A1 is 4.34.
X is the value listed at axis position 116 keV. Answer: 4.57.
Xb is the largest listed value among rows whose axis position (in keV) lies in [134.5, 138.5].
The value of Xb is 4.236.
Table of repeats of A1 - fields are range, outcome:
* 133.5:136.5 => 4.22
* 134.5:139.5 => 4.15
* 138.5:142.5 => 4.15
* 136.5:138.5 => 4.1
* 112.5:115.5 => 4.56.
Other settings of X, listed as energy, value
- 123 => 4.377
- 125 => 4.499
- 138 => 4.045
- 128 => 4.422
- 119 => 4.342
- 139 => 4.138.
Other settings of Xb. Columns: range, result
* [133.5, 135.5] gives 4.272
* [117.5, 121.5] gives 4.355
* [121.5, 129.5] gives 4.499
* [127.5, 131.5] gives 4.422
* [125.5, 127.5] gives 4.443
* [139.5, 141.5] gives 4.189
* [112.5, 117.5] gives 4.583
